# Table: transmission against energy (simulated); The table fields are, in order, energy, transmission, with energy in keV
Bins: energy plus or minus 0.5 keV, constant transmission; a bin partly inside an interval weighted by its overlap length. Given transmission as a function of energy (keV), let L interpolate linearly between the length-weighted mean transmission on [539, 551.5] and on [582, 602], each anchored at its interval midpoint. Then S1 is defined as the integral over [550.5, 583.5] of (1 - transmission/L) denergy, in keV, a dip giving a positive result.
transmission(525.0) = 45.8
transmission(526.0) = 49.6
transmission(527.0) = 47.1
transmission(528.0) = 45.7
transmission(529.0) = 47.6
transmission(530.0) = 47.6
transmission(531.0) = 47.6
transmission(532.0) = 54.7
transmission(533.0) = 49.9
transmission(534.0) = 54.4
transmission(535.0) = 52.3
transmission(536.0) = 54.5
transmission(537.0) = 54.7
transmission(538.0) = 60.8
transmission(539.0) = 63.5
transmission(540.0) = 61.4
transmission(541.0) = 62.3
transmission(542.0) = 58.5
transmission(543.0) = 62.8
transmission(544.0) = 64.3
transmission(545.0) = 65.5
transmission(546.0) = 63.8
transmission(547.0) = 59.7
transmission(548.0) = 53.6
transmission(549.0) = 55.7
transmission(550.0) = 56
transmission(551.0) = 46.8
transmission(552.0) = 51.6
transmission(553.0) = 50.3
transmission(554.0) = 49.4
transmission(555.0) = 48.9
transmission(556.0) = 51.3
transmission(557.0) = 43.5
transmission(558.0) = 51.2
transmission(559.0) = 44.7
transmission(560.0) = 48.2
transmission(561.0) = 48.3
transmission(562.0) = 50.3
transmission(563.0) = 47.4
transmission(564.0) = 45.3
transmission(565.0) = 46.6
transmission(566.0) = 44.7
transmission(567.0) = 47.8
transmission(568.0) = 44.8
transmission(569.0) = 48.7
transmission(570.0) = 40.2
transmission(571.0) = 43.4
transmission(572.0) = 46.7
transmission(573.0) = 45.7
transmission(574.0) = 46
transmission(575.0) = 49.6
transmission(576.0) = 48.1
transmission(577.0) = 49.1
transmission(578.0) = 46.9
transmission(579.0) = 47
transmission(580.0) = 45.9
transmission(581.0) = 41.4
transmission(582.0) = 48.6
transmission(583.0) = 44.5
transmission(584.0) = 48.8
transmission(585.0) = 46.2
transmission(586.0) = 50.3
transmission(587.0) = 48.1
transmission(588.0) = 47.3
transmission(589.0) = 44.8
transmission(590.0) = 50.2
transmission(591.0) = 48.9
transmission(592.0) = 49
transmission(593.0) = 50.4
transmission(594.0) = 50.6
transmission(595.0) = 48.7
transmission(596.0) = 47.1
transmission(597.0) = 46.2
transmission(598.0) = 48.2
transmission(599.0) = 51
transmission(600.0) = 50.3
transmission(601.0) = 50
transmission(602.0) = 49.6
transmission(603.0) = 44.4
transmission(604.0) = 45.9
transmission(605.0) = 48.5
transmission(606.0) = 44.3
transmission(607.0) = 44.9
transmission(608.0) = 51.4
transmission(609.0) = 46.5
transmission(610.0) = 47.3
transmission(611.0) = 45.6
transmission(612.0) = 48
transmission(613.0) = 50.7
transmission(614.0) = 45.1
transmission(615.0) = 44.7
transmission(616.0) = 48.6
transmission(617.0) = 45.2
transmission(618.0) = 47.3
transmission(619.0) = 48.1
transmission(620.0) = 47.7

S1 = 4.4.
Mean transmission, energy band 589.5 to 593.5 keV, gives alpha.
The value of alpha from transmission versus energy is 49.6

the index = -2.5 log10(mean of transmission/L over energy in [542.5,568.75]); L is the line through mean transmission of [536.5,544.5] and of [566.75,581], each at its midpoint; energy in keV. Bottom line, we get 0.06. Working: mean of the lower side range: 61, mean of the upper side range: 46.2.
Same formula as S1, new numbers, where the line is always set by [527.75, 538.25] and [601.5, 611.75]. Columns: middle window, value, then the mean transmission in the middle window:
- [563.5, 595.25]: 1.1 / 47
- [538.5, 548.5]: -2.1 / 61.5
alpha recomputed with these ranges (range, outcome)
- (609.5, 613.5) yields 47.9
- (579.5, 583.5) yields 45.1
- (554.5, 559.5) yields 47.9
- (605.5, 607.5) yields 44.6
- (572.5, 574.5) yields 45.9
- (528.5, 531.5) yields 47.6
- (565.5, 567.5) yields 46.2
